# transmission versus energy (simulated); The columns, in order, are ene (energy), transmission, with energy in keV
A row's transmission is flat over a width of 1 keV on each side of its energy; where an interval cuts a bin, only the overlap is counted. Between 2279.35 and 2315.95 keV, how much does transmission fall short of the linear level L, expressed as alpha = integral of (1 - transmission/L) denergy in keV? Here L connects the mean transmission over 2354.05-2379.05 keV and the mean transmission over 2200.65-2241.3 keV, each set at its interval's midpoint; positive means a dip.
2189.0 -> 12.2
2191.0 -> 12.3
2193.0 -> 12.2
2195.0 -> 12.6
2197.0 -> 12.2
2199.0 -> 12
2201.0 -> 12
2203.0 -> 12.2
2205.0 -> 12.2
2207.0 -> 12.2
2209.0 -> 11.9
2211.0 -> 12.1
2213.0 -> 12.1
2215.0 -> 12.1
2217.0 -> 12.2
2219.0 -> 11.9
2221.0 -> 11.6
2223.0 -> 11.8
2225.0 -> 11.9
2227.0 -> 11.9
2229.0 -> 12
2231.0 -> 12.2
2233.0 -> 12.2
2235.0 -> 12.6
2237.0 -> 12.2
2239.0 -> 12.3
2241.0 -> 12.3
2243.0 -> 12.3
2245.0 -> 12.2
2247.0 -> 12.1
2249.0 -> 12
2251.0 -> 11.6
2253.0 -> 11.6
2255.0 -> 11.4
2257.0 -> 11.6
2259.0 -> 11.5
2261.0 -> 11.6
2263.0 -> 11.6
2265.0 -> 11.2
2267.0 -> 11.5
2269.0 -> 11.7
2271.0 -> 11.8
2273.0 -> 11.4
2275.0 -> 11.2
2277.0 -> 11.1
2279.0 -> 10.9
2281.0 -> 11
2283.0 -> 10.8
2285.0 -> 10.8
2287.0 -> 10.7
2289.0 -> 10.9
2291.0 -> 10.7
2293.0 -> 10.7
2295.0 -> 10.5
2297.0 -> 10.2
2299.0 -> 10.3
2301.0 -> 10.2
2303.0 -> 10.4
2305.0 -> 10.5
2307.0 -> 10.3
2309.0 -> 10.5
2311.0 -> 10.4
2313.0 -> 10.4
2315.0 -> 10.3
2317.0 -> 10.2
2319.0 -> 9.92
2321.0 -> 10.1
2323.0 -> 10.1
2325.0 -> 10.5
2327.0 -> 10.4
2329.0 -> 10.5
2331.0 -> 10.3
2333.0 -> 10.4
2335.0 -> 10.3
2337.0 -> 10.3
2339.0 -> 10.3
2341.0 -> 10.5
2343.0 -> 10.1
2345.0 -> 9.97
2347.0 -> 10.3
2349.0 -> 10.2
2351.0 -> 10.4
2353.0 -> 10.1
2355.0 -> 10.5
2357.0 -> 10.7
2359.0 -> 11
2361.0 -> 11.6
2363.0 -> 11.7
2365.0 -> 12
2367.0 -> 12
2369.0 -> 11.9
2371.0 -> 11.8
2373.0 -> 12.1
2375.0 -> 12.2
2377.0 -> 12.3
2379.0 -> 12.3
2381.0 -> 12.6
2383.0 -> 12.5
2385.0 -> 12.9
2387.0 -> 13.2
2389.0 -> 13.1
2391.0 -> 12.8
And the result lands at 4.1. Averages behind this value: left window 12.1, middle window 10.5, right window 11.7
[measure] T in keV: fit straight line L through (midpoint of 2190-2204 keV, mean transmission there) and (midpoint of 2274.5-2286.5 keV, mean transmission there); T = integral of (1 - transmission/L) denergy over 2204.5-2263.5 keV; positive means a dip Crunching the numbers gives -1.6 keV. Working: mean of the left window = 12.2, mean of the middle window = 12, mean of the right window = 10.9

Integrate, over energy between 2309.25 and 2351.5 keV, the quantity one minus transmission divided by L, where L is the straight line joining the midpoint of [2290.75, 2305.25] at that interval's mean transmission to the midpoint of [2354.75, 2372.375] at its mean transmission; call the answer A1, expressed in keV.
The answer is 2.6 keV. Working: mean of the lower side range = 10.4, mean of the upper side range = 11.5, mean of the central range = 10.3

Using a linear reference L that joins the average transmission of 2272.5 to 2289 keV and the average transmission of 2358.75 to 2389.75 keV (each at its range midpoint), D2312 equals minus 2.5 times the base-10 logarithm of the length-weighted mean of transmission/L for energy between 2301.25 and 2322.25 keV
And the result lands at 0.11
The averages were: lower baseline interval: 11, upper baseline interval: 12.2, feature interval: 10.3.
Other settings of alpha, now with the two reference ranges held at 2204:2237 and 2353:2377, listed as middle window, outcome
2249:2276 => 0.9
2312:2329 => 2.1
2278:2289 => 0.9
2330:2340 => 1.2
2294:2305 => 1.4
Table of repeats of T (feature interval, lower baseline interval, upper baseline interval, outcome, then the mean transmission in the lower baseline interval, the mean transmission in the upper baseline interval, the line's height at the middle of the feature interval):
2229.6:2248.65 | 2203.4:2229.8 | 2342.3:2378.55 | -0.6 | 12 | 11.2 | 11.9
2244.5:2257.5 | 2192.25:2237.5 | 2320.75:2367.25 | -0.1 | 12.1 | 10.6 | 11.7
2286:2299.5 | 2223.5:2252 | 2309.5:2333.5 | 0.4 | 12.1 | 10.3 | 10.9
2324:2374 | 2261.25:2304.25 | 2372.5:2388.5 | 5.2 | 10.9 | 12.5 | 12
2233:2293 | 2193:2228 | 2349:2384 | 1.8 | 12.1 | 11.6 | 11.9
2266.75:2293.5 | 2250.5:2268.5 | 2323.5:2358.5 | 0.3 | 11.5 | 10.3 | 11.2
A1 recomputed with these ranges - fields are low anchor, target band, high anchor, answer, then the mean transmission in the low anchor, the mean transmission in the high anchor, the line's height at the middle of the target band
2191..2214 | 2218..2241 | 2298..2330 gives -0.7 keV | 12.2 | 10.3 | 11.7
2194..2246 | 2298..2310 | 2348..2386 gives 1.5 keV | 12.1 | 11.6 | 11.8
